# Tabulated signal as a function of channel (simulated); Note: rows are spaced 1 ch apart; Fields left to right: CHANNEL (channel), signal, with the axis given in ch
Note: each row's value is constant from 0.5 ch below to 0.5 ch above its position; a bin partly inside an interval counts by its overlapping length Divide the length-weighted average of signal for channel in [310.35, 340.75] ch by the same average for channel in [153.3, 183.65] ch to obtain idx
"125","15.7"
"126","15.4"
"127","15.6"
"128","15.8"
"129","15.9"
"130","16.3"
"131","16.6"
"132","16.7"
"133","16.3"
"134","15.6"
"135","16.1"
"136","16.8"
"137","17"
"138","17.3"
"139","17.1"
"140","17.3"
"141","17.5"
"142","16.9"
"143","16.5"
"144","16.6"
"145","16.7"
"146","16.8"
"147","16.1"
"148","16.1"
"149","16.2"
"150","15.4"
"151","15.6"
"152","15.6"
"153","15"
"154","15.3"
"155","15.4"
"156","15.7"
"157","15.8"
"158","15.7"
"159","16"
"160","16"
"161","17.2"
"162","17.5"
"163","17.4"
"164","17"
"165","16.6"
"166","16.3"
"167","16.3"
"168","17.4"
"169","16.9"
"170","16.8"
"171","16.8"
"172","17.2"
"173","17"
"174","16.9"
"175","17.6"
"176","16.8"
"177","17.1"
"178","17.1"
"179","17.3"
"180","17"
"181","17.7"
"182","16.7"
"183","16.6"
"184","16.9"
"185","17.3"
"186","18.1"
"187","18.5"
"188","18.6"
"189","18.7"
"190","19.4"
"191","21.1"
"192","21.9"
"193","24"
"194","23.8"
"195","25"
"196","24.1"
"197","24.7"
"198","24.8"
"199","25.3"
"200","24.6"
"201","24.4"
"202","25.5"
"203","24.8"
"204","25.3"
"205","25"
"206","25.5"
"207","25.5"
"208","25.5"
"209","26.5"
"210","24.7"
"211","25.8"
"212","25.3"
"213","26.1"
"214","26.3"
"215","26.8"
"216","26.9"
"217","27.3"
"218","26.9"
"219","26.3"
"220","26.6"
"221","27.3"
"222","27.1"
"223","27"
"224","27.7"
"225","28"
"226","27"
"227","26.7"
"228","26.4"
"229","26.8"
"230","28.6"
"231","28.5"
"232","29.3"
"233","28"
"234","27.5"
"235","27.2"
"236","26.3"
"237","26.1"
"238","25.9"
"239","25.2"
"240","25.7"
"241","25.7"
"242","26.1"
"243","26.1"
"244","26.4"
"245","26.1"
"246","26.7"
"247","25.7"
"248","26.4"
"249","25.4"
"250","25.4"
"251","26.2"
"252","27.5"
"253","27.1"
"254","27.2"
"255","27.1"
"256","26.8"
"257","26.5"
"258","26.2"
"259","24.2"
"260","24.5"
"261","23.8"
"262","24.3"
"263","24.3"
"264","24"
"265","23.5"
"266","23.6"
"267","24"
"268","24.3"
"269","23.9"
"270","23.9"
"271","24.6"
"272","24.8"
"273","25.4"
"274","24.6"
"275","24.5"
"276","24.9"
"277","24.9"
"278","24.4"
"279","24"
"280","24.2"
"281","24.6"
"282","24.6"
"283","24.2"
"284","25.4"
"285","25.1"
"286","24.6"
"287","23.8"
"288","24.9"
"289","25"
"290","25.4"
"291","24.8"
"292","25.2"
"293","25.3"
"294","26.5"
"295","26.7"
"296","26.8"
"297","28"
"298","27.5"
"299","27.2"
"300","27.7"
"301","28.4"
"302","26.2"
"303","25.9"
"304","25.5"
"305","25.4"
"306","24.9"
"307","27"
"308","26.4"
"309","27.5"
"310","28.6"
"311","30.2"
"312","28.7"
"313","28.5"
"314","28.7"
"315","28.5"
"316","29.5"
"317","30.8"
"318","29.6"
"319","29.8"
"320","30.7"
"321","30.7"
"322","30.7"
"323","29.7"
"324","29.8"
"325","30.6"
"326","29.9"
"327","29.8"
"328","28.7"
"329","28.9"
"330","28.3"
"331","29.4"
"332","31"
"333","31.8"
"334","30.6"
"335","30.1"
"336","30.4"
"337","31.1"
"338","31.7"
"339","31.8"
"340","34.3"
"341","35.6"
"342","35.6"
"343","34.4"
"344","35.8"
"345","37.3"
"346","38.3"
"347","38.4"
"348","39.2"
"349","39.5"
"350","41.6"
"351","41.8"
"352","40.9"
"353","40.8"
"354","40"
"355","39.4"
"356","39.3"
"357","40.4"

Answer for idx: 1.8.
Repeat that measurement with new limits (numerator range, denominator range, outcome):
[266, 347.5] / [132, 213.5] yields 1.48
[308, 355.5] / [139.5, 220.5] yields 1.64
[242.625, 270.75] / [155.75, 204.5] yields 1.33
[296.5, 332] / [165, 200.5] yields 1.49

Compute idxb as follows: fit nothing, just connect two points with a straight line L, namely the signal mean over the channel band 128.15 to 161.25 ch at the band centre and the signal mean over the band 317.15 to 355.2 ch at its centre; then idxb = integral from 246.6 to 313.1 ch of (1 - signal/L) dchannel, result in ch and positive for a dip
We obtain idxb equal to 6.5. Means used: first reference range 16.3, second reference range 33.6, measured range 25.6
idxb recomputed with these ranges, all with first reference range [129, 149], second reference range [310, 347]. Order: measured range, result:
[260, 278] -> 1.6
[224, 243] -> -2.4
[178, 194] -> 1.2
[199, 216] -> -2.8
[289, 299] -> 0.8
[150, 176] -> 2.9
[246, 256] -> -0.5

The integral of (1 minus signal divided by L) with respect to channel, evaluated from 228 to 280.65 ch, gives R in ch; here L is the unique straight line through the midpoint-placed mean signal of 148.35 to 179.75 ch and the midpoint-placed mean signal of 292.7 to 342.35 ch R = -4.11 ch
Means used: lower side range 16.5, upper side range 29.1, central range 25.7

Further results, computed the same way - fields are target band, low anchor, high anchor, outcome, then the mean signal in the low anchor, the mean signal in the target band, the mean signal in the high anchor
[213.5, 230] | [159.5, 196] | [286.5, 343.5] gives -4.2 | 18.2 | 27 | 28.8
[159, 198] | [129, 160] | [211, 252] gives 3.7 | 16.3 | 18.5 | 26.7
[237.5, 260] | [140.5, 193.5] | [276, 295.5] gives -3.6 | 17.1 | 26.1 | 24.9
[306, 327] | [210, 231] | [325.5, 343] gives 0.9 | 26.8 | 29.2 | 31.2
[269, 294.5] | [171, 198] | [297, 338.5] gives 1.5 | 19.2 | 24.8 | 28.9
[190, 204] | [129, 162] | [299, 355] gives -2.3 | 16.3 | 24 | 31.6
